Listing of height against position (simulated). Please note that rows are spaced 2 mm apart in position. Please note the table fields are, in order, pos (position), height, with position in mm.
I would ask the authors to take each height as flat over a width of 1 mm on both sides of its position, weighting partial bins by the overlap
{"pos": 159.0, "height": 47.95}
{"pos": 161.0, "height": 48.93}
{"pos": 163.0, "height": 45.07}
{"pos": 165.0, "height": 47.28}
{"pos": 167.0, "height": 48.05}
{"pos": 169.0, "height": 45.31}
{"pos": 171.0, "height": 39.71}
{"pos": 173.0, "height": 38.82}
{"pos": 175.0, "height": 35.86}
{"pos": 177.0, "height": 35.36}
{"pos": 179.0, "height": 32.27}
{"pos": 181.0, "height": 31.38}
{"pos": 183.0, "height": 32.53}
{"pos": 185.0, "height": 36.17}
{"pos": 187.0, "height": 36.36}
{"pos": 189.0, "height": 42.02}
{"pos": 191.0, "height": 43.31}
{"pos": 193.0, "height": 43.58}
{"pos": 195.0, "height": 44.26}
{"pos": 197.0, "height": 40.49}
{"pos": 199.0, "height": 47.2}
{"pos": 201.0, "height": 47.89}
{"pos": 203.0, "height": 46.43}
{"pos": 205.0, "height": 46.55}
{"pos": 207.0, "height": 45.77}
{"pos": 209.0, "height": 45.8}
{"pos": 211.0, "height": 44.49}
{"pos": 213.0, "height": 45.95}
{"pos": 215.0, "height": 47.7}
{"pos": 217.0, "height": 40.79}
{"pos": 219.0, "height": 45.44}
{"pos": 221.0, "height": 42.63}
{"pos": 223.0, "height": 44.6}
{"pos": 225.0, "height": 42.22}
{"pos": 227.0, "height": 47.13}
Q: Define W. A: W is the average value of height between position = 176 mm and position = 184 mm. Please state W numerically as 32.9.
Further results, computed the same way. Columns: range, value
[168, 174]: 41.3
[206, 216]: 45.9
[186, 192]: 40.6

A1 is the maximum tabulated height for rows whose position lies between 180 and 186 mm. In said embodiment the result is 36.17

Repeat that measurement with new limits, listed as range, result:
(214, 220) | 47.7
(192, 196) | 44.26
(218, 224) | 45.44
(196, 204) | 47.89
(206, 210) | 45.8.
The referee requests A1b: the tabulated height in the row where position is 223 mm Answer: 44.6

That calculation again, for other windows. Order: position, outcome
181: 31.38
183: 32.53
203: 46.43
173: 38.82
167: 48.05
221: 42.63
